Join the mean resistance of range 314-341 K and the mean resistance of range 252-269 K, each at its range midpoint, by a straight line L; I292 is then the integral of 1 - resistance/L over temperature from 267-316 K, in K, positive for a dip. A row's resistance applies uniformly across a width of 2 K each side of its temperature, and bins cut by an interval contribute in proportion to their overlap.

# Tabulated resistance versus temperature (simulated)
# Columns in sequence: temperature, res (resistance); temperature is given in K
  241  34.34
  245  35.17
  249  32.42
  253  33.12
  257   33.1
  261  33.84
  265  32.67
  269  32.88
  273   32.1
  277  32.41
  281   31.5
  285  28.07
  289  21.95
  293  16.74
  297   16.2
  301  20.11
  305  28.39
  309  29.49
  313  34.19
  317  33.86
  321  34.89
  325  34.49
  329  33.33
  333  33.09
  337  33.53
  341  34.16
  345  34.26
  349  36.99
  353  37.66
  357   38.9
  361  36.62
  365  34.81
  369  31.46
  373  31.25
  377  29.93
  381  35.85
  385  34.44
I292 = 9.3 K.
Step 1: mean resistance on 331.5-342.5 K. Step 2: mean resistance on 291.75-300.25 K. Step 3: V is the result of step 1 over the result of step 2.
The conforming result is 1.98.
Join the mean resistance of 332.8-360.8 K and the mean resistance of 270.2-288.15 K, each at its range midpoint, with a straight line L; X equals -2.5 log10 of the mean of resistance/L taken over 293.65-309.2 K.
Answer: 0.40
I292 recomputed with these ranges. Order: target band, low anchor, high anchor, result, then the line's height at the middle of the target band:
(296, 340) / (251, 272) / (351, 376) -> 4.6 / 34.1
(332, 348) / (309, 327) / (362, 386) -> -0.2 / 33.5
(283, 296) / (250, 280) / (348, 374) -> 4.5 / 33.5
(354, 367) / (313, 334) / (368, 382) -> -1.7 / 32.5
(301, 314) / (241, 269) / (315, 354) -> 2.0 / 34.2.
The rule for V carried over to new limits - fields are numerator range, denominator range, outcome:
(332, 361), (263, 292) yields 1.20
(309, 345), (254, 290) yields 1.08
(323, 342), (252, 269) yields 1.02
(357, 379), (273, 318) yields 1.25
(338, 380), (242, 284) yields 1.05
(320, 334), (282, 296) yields 1.51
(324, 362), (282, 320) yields 1.37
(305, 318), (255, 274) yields 0.96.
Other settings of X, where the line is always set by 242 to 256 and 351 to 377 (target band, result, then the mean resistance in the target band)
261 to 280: 0.04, 32.6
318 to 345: 0.01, 33.9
